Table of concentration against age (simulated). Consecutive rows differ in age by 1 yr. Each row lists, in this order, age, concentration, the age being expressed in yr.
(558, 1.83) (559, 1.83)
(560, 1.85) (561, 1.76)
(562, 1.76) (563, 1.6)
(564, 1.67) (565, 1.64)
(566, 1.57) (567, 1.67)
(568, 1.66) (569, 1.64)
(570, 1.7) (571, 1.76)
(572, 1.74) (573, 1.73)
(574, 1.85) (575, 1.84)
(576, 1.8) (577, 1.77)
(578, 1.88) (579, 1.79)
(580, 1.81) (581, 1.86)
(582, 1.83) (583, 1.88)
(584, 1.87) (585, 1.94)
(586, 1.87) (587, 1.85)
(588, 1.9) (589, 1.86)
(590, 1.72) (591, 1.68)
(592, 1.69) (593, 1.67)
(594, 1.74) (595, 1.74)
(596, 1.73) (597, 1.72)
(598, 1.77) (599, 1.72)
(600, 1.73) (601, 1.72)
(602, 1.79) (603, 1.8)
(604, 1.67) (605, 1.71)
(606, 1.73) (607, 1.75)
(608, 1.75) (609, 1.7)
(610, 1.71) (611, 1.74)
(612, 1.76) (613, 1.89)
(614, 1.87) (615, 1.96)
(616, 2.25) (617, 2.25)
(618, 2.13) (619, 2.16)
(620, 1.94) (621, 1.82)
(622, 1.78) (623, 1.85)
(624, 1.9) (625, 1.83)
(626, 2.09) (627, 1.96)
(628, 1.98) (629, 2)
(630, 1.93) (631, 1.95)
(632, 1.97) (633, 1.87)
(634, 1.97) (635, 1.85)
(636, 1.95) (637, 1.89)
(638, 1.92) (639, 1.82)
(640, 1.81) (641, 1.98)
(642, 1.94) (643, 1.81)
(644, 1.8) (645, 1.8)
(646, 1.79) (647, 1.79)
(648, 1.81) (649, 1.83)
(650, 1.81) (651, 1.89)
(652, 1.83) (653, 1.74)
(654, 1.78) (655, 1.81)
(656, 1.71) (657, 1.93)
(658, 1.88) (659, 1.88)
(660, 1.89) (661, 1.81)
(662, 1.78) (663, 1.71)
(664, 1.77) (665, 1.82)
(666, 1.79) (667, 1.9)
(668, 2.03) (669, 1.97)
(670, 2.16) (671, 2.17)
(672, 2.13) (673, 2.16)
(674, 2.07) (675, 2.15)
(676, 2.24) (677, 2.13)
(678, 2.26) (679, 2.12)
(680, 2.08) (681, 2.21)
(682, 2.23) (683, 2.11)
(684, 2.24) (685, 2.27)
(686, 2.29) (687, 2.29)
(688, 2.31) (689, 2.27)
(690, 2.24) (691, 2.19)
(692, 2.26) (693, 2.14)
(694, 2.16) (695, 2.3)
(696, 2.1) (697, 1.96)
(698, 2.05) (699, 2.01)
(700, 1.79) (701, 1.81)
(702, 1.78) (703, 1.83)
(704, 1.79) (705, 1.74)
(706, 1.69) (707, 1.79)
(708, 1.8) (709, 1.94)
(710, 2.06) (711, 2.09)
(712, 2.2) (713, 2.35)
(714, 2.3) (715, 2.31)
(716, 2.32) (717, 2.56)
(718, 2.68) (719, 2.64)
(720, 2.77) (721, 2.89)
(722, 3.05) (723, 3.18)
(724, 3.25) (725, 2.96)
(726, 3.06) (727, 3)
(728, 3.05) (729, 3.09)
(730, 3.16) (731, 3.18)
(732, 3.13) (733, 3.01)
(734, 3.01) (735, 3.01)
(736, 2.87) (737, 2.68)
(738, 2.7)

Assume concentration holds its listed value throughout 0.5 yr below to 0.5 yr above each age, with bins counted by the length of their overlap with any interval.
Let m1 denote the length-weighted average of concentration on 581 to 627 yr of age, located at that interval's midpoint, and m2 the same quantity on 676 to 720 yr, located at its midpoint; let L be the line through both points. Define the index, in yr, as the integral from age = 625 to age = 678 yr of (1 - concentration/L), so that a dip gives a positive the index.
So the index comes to 2.0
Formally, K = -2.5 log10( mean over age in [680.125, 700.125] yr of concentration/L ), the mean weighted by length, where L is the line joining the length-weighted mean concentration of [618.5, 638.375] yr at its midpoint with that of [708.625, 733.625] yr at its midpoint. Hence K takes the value 0.13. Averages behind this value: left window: 1.93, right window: 2.73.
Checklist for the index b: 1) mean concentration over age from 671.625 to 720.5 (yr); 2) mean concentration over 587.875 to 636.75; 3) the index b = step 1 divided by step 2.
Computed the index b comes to 1.2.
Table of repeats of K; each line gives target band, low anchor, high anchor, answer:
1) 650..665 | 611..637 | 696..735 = 0.18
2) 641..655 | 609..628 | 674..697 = 0.13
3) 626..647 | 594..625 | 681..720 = 0.01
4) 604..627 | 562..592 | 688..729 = 0.03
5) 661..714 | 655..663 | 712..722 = 0.06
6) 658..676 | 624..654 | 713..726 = 0.12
